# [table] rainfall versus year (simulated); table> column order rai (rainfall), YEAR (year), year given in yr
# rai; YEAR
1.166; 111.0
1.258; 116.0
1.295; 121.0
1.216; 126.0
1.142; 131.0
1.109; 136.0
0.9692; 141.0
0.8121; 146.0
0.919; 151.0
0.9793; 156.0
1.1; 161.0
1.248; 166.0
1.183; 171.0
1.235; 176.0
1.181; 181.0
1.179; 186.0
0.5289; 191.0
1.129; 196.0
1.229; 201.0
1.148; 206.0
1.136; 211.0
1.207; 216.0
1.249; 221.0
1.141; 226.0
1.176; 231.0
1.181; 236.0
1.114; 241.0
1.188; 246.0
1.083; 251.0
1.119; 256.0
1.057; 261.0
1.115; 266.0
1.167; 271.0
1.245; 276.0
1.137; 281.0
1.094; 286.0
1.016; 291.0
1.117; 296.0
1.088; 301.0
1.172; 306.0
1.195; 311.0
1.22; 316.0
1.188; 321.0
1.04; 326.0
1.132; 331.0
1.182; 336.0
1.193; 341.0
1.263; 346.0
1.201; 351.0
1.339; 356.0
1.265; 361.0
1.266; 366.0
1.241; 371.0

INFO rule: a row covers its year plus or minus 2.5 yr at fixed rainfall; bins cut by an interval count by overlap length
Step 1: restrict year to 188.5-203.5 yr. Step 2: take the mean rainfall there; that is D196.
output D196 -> 0.962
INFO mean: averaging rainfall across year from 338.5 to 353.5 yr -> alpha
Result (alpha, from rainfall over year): 1.22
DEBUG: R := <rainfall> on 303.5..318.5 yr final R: 1.2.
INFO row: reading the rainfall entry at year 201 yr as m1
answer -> 1.229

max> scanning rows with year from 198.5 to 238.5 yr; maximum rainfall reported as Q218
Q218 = 1.249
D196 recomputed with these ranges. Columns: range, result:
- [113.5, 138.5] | 1.2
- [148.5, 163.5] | 0.999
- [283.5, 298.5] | 1.08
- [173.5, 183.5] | 1.21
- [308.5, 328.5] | 1.16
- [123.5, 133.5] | 1.18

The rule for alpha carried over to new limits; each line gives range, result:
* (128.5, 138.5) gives 1.13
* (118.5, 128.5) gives 1.26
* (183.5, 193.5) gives 0.854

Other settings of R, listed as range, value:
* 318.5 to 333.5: 1.12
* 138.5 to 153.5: 0.9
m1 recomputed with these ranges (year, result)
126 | 1.216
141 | 0.9692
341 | 1.193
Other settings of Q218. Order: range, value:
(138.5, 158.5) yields 0.9793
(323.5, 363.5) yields 1.339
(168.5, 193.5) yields 1.235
